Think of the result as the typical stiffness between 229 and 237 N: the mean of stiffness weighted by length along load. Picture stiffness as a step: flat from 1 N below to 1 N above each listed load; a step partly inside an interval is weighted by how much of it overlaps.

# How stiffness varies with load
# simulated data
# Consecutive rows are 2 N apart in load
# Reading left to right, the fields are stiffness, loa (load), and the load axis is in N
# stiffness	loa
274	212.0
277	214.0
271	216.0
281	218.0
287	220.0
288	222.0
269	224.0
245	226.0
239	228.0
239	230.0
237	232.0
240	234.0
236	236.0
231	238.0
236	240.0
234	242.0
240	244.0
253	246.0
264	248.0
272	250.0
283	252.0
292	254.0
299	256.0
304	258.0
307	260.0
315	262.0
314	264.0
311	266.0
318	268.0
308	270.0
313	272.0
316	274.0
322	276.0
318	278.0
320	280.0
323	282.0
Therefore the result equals 238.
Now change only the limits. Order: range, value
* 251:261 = 297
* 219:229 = 266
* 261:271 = 313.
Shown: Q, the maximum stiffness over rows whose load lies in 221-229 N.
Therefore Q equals 288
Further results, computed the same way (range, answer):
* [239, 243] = 236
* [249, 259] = 304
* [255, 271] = 318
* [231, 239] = 240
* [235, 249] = 264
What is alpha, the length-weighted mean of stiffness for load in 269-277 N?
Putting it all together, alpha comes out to 315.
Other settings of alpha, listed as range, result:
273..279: 319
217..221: 284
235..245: 235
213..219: 276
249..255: 282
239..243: 235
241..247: 242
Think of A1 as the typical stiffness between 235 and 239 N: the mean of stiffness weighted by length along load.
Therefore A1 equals 234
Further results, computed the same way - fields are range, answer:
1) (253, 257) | 296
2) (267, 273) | 313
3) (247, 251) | 268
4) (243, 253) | 262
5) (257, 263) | 309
